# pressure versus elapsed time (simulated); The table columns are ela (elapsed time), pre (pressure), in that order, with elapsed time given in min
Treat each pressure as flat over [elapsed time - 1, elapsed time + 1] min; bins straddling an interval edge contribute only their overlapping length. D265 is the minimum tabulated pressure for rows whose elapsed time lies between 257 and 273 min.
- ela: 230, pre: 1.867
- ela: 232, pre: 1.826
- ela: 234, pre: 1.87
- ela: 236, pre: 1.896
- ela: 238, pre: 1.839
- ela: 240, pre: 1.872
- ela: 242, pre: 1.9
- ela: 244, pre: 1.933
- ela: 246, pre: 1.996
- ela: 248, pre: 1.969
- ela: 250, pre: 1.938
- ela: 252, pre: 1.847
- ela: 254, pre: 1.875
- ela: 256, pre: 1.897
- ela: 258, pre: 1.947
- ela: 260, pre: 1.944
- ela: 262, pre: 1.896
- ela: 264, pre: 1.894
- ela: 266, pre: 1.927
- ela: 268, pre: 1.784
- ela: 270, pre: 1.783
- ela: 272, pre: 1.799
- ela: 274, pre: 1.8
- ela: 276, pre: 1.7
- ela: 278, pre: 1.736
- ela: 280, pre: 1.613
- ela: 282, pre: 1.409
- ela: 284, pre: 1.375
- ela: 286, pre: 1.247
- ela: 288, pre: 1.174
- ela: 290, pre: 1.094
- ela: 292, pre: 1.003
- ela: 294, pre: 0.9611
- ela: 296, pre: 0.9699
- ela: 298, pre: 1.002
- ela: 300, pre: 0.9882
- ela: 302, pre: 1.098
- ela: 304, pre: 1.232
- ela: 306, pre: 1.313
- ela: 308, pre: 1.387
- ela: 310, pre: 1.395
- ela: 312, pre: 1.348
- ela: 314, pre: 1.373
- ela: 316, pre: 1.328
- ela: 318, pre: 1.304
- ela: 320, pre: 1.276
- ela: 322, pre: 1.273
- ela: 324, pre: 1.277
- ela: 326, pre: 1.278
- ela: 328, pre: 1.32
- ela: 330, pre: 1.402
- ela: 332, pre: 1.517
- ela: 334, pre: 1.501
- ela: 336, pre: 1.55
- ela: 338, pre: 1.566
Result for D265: 1.783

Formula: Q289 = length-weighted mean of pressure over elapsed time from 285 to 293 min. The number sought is 1.13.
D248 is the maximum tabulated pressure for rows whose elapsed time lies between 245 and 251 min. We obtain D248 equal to 1.996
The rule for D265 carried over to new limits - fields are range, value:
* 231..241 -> 1.826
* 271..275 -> 1.799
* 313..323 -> 1.273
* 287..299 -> 0.9611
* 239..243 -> 1.872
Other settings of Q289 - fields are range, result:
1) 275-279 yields 1.72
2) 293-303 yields 1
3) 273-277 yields 1.75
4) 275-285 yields 1.57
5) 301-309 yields 1.26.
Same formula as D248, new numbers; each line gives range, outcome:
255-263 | 1.947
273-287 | 1.8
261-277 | 1.927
